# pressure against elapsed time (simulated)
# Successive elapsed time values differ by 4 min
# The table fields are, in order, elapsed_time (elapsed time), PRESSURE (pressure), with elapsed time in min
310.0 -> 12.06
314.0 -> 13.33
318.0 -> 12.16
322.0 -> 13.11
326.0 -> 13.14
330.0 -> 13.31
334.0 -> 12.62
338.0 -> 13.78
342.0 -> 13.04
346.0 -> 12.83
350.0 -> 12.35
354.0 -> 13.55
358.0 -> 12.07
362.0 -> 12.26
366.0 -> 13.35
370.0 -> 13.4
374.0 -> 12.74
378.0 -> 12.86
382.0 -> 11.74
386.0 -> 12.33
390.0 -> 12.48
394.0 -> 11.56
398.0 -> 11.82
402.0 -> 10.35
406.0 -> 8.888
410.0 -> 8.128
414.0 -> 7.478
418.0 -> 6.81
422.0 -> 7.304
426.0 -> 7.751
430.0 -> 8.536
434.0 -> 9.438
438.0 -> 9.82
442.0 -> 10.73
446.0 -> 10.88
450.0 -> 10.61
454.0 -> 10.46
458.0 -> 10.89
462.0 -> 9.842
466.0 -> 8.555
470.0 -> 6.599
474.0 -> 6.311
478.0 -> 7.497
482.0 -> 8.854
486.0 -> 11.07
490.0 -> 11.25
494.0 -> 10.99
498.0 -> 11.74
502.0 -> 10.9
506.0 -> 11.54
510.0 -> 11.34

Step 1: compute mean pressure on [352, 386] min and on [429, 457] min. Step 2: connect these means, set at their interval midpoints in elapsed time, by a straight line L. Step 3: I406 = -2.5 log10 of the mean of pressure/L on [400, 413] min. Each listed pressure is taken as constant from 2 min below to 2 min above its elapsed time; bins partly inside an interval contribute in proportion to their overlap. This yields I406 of 0.26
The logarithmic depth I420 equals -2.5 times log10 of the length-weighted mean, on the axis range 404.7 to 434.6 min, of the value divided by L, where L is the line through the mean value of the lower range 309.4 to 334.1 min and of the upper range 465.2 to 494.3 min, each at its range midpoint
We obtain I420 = 0.28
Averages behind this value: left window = 12.9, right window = 8.78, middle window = 7.96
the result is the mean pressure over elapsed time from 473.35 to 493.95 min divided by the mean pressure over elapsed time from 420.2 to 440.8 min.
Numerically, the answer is 1.08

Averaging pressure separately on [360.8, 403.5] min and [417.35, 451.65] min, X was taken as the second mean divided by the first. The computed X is 0.7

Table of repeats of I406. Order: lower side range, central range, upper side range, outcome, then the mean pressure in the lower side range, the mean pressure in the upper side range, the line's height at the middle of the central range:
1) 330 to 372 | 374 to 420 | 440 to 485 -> 0.097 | 12.9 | 9.24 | 11.4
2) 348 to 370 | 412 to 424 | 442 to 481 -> 0.430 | 12.8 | 9.15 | 10.7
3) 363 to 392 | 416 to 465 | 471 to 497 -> 0.132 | 12.7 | 9.32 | 10.7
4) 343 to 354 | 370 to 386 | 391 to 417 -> -0.128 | 12.8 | 9.7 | 11.2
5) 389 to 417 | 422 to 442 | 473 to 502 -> 0.113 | 9.9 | 9.87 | 9.89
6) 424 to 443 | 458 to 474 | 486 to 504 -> 0.212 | 9.18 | 11.2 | 10.2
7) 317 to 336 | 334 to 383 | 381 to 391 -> -0.027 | 12.9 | 12.2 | 12.5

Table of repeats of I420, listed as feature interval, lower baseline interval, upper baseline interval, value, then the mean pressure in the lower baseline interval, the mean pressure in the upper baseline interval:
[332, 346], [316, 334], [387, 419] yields -0.06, 12.9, 9.86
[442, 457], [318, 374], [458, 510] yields -0.02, 12.9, 9.71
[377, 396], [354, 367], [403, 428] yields -0.17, 12.7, 7.83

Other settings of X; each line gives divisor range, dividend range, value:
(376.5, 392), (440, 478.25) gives 0.76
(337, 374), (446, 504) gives 0.75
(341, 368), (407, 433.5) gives 0.61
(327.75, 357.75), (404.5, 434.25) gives 0.61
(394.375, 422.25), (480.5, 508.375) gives 1.23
